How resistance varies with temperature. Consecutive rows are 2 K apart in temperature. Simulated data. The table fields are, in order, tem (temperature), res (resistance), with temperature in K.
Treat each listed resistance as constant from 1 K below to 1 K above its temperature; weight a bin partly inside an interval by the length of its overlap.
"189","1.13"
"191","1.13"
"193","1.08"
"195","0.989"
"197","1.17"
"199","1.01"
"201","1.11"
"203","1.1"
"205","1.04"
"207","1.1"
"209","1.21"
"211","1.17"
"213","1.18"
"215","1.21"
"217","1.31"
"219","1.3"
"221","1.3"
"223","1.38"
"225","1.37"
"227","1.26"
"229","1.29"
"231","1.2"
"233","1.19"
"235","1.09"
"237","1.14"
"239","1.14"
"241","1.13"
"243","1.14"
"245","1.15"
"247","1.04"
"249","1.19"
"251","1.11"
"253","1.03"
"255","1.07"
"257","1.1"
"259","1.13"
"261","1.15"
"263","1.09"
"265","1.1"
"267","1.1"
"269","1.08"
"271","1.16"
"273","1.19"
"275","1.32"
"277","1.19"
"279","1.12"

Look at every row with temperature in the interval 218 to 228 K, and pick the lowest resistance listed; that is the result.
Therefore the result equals 1.26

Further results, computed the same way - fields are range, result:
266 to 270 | 1.08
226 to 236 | 1.09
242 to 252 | 1.04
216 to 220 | 1.3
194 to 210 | 0.989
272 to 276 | 1.19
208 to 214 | 1.17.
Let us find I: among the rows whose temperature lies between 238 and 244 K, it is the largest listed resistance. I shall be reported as 1.14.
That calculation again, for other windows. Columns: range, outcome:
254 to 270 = 1.15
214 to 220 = 1.31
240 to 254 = 1.19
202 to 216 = 1.21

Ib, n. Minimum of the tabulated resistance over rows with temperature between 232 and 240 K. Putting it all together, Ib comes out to 1.09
